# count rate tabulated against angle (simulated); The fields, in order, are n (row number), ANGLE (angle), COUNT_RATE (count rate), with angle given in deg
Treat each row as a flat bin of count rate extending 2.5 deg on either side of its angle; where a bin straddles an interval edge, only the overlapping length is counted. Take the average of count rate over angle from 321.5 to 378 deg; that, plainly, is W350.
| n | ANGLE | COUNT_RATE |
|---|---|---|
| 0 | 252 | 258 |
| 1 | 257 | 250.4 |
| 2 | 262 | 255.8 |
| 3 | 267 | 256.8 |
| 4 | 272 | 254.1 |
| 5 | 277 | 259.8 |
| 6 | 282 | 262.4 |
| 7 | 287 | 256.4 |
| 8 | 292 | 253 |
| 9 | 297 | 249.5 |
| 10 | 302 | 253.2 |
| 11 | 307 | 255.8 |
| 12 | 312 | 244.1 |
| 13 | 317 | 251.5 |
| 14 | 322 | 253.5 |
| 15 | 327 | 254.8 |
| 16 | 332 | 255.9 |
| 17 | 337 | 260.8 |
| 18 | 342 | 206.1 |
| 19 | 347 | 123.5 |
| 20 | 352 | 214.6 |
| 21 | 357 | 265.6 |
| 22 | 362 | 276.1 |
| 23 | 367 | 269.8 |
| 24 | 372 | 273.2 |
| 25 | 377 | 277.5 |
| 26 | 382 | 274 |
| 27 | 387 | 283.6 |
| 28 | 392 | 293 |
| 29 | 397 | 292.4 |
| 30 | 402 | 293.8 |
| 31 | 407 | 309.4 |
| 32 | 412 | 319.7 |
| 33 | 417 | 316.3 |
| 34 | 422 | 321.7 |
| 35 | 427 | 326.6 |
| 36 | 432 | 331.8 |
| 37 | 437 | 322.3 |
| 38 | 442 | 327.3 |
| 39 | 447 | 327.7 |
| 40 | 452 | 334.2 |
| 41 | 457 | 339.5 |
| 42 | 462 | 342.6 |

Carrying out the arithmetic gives 243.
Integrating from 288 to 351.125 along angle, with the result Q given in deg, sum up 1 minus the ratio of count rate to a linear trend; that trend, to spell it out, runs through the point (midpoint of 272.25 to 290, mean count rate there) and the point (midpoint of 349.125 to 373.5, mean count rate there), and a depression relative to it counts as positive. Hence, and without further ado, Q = 4.8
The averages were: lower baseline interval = 259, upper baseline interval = 257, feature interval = 238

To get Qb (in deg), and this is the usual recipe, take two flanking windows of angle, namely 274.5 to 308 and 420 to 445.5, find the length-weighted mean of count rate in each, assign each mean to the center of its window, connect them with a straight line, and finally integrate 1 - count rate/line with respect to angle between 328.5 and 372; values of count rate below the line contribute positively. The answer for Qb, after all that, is 7.4 deg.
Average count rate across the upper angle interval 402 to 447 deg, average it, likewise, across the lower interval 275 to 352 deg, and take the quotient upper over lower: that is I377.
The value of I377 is 1.33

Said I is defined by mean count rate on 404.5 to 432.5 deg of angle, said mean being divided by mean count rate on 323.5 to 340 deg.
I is 1.25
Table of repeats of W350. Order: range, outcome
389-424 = 306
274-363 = 244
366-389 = 276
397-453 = 319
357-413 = 286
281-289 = 259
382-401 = 288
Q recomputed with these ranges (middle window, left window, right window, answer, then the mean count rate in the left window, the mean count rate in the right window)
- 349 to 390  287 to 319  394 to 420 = 3.1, 252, 306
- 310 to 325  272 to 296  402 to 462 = 1.2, 257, 325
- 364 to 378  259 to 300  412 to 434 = 1.2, 256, 323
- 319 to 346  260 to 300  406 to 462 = 3.9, 256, 326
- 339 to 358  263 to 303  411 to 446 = 5.8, 256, 324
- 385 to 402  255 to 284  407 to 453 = 1.0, 257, 324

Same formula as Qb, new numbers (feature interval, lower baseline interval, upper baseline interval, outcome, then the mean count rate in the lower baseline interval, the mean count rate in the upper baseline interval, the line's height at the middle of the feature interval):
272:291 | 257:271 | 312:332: -0.30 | 255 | 252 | 254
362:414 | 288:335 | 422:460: 1.82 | 253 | 330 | 298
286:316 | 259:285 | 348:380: 0.64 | 258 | 256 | 257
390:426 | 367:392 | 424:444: -0.48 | 278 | 327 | 304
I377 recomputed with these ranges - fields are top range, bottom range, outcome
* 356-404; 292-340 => 1.11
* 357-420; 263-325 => 1.14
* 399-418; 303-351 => 1.32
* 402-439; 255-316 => 1.26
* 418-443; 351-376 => 1.23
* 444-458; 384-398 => 1.15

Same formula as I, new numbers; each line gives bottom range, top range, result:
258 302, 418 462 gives 1.29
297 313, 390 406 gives 1.17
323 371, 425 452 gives 1.38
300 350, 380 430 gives 1.29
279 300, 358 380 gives 1.07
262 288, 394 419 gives 1.19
